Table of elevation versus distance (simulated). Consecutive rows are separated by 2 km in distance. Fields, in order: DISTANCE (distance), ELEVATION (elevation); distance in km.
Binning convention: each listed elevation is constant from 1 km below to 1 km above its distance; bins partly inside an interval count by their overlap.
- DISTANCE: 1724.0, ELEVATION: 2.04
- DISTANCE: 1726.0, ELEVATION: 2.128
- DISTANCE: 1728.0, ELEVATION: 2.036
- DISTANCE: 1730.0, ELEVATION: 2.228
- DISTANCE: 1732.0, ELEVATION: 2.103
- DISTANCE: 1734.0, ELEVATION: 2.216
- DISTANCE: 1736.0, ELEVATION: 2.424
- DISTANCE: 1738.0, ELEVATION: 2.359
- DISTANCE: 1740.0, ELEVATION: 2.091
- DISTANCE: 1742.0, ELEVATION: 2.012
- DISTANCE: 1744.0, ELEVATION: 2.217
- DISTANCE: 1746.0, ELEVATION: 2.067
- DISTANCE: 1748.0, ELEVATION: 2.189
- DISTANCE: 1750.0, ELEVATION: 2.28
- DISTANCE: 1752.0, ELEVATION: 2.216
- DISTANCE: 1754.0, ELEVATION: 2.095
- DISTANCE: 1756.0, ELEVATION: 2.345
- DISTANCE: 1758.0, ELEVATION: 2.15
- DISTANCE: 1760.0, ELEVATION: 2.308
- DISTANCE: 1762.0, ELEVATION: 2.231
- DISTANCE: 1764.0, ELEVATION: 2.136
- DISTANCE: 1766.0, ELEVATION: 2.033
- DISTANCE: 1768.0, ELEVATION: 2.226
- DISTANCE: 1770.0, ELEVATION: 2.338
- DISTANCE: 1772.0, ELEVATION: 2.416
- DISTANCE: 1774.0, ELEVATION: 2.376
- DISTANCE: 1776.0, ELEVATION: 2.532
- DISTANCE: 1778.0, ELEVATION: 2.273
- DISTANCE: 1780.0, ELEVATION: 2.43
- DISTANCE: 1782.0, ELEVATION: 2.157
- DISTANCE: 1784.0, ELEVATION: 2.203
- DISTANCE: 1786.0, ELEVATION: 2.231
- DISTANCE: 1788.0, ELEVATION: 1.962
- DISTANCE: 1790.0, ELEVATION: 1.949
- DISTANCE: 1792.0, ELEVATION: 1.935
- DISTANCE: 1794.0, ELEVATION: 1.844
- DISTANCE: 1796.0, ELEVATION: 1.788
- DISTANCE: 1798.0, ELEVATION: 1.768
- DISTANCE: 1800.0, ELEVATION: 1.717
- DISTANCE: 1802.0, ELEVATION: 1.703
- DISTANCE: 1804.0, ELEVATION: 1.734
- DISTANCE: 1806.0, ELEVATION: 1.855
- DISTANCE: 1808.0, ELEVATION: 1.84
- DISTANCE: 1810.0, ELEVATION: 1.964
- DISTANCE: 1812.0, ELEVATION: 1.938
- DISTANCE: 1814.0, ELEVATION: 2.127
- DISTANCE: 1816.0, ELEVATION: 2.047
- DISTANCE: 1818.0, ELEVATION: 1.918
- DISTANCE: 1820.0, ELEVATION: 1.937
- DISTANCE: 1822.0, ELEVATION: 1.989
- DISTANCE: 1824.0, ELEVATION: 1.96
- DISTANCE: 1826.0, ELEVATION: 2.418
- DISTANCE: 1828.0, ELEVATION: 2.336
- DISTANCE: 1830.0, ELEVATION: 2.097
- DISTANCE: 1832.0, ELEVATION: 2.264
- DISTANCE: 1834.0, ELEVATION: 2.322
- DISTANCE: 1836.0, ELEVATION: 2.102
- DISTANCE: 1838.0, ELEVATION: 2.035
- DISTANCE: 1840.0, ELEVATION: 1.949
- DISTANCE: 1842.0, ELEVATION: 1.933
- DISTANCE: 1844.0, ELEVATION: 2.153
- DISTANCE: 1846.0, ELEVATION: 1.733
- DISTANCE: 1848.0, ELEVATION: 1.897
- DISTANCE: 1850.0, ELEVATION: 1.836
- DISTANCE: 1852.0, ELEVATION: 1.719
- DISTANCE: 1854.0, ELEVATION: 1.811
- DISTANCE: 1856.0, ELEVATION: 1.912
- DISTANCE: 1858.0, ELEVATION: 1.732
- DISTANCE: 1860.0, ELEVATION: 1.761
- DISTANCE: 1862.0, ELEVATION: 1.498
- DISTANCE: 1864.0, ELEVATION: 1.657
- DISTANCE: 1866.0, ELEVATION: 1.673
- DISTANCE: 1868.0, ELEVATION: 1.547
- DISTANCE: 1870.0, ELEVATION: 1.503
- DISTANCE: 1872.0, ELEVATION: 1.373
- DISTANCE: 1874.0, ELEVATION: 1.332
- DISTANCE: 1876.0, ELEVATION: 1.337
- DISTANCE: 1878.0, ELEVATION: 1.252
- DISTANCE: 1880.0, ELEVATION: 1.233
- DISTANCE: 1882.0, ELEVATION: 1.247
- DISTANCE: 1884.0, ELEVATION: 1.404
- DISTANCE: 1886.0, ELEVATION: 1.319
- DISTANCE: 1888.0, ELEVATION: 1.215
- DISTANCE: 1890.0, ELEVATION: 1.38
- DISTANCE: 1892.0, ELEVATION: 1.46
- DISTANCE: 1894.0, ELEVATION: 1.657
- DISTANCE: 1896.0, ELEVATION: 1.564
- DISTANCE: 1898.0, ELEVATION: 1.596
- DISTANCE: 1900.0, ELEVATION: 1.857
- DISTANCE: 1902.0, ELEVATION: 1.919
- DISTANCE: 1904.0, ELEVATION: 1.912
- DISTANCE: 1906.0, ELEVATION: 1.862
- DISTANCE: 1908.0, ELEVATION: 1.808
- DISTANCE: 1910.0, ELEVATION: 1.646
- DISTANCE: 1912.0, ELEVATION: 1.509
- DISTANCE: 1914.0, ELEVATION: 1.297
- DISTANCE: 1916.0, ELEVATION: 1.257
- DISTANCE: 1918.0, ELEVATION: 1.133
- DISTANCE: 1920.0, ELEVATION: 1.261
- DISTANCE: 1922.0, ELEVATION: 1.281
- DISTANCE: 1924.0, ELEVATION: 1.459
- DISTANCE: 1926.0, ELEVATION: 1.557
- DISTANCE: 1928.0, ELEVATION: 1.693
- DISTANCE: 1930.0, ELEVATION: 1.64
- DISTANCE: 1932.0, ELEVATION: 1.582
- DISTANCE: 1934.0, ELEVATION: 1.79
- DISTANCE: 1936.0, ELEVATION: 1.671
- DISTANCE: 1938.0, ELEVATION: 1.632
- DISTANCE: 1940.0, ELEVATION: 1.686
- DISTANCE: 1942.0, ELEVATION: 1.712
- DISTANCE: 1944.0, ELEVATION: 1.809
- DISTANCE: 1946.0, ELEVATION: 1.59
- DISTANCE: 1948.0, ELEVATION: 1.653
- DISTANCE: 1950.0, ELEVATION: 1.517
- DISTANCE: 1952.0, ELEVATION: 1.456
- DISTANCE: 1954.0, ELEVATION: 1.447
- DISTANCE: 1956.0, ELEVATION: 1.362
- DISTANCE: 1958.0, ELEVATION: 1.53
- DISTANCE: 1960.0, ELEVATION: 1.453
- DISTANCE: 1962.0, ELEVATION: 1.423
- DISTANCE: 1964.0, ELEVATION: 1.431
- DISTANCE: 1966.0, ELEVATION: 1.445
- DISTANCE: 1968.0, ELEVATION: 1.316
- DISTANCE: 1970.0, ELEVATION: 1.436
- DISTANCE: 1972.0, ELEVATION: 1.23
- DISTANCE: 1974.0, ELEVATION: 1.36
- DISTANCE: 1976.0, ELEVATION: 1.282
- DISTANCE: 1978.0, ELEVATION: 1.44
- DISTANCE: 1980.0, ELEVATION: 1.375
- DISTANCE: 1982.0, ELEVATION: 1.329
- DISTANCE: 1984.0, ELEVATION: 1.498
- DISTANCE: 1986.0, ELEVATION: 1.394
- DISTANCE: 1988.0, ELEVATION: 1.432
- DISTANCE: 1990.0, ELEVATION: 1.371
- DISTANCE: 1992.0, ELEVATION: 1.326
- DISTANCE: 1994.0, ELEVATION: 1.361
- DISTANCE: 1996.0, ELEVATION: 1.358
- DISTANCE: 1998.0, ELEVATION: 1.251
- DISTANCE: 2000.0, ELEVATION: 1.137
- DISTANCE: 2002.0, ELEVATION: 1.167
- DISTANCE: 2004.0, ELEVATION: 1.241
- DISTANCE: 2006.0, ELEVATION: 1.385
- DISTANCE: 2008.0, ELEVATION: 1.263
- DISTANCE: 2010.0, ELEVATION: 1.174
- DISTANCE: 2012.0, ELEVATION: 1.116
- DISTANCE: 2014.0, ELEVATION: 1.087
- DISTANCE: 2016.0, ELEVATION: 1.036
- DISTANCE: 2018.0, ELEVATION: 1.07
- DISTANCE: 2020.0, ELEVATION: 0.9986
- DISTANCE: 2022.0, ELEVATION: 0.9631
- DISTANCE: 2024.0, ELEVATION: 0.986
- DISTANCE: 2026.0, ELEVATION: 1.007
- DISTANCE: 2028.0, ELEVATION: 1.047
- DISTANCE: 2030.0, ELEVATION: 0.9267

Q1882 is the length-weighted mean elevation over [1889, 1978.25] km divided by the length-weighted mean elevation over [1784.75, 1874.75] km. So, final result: 0.8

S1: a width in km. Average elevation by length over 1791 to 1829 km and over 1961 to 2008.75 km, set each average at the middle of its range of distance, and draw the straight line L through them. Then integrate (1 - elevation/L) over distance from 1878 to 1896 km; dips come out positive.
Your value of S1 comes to 3.28 km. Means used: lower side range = 1.94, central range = 1.37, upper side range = 1.34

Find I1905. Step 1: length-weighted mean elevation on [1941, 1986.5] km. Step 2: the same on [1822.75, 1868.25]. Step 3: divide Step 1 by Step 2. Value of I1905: 0.75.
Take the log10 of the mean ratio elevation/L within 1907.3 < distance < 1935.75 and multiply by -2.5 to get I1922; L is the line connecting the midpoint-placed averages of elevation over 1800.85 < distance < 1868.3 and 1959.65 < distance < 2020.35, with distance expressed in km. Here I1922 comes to 0.05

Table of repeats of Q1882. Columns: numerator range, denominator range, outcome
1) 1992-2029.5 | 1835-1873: 0.65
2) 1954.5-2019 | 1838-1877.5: 0.77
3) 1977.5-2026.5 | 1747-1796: 0.56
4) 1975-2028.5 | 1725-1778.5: 0.55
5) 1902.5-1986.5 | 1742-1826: 0.72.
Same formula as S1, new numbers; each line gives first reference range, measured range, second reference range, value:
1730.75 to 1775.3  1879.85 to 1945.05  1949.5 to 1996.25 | 2.71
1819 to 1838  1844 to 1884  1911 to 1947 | 7.18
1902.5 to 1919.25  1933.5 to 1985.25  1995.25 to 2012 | -3.65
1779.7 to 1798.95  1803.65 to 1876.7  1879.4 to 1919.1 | -3.58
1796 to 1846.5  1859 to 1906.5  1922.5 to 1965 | 6.90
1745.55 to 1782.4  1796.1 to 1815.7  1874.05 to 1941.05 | 1.77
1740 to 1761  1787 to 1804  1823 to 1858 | 2.22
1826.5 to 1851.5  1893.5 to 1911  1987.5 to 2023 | -0.31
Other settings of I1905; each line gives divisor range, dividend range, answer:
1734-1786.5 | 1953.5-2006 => 0.61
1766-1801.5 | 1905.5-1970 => 0.72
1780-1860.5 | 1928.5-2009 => 0.73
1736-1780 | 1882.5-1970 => 0.69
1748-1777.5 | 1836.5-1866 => 0.81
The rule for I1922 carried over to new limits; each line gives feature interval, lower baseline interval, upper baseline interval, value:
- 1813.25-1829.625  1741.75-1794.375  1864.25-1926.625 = -0.11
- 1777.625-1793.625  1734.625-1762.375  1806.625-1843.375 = 0.01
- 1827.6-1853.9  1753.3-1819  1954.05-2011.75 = -0.08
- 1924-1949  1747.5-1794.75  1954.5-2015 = -0.09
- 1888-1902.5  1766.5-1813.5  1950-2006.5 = 0.05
